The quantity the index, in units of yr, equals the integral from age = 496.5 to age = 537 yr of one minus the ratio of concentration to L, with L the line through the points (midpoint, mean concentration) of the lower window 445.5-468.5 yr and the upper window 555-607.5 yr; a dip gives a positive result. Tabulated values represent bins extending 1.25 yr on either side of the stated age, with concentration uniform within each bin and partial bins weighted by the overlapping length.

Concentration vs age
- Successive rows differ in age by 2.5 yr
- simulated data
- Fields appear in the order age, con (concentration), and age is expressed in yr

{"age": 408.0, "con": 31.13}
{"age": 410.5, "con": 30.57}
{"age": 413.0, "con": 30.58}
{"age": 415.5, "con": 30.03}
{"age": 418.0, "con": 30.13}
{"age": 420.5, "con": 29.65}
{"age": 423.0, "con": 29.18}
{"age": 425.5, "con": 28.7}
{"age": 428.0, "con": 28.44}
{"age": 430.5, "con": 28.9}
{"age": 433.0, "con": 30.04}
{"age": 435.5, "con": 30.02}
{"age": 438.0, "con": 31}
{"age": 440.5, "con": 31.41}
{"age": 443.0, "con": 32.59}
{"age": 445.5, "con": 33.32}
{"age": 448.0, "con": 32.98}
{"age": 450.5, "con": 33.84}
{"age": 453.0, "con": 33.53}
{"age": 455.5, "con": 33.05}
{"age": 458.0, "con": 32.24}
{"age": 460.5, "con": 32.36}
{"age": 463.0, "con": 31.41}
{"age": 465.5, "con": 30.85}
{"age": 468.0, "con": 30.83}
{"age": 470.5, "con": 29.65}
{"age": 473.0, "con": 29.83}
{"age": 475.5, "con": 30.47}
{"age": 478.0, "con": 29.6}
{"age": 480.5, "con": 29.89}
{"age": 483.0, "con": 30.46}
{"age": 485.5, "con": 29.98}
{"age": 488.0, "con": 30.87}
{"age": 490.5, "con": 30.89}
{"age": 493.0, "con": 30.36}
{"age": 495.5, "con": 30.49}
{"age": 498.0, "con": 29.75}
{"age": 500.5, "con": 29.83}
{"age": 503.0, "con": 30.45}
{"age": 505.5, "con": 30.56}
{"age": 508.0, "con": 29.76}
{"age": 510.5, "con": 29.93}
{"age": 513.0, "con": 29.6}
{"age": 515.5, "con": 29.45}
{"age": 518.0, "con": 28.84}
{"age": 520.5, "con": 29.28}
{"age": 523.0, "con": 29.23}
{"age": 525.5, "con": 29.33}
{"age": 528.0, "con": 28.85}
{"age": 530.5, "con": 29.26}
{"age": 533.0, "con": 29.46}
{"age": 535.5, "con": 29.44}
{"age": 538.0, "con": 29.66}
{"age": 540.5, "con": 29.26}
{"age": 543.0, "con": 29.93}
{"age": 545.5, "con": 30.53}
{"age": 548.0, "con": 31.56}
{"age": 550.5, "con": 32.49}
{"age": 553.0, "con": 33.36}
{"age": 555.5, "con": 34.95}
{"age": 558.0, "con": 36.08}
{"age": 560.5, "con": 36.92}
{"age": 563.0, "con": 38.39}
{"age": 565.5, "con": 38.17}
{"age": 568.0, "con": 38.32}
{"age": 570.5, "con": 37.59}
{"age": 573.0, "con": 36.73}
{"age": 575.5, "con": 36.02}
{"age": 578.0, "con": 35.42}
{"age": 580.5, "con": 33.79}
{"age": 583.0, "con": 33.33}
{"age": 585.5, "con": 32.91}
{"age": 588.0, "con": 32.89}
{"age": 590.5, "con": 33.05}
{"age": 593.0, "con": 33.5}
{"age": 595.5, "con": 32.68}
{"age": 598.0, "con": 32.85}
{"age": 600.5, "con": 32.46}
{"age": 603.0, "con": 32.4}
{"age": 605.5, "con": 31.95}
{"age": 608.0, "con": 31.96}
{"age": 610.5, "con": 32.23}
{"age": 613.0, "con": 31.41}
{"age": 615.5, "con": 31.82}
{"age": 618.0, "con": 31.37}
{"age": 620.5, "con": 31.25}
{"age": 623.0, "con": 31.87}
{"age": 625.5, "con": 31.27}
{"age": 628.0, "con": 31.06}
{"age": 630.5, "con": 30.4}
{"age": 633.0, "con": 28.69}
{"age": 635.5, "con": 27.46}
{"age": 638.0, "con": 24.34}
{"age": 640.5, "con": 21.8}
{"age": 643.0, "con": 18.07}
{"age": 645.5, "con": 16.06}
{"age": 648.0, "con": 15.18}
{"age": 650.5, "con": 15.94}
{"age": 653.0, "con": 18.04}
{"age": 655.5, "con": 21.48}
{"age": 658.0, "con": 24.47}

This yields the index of 4.8 yr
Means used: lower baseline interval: 32.4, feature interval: 29.6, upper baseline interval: 34.7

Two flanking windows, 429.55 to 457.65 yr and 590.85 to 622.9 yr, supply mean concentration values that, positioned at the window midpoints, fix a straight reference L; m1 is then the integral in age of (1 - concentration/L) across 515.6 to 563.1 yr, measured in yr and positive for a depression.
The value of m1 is 1.3 yr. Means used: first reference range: 31.9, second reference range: 32.2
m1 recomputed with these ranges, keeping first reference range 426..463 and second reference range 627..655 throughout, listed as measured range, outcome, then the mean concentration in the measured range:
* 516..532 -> -0.7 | 29.2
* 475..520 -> -1.4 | 30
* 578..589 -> -3.7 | 33.5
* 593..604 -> -3.8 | 32.7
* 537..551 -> -1.9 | 30.5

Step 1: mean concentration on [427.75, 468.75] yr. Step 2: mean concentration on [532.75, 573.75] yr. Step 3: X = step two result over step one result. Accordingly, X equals 1.1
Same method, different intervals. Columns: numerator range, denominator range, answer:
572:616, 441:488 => 1.05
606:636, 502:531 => 1.05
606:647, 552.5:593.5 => 0.79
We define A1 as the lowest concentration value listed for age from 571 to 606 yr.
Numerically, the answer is 31.95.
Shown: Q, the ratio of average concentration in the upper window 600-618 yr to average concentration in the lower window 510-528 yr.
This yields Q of 1.09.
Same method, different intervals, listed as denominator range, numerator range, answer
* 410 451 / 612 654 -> 0.84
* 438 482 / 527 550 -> 0.94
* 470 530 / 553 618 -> 1.15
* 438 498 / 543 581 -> 1.12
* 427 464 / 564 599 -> 1.10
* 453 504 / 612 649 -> 0.87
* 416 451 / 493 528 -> 0.97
